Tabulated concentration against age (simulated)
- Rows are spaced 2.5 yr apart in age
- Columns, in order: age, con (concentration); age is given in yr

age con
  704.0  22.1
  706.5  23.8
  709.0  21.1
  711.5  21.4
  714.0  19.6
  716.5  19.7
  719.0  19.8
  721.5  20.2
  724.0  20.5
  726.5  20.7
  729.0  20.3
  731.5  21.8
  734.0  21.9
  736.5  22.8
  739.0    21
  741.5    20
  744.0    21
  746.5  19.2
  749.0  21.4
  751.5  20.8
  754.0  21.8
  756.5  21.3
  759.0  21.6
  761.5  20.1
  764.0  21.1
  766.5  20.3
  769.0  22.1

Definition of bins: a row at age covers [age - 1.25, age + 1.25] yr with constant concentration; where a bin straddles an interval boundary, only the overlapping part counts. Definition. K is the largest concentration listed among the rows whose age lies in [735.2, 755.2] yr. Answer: 22.8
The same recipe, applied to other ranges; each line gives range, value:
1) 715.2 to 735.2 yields 21.9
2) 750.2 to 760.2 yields 21.8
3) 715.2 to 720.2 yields 19.8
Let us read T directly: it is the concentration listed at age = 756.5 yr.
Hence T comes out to 21.3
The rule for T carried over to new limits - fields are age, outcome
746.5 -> 19.2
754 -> 21.8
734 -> 21.9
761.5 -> 20.1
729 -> 20.3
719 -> 19.8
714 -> 19.6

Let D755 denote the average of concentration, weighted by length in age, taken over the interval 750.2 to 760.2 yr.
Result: 21.4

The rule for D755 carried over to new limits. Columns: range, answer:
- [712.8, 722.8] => 19.8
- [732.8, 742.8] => 21.4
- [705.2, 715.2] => 21.5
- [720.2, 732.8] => 20.7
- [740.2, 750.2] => 20.4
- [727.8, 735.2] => 21.3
